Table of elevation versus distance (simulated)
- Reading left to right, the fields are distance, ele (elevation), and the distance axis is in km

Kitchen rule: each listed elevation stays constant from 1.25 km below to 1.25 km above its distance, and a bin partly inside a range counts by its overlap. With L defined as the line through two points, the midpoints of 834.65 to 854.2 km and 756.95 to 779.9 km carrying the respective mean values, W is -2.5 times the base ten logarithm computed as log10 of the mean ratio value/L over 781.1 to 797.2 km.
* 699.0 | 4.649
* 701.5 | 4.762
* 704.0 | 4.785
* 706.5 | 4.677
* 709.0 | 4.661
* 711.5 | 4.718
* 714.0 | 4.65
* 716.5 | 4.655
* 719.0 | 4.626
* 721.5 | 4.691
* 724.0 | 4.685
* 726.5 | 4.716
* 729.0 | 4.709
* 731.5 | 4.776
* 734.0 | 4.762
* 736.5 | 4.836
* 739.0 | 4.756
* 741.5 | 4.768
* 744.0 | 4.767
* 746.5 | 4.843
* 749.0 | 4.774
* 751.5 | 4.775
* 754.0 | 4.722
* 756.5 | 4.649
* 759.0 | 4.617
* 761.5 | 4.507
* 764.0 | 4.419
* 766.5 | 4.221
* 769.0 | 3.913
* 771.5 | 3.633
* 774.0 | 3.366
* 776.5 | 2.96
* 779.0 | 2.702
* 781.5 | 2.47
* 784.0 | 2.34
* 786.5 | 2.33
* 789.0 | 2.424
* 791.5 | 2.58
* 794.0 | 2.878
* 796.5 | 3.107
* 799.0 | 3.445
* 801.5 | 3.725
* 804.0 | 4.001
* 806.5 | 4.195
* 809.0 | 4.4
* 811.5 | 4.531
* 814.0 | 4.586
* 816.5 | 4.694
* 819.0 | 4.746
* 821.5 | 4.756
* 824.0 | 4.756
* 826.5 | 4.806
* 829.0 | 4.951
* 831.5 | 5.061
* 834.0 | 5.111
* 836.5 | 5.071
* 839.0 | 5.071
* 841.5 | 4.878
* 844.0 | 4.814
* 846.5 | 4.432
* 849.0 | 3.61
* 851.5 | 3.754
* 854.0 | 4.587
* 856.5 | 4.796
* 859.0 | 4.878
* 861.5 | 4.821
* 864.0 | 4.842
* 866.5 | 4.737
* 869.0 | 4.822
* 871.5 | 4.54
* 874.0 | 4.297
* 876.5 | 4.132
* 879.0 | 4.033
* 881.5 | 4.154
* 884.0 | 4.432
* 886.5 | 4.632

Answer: 0.49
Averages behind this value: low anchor 3.86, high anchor 4.54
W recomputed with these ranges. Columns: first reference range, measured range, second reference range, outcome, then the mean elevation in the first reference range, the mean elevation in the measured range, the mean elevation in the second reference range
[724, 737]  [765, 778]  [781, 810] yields 0.04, 4.75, 3.62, 3.17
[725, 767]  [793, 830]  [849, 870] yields 0.10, 4.69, 4.24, 4.59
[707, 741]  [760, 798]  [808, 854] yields 0.41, 4.71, 3.2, 4.67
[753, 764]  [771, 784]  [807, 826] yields 0.49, 4.6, 2.93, 4.63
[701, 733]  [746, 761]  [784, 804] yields -0.21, 4.7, 4.71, 2.96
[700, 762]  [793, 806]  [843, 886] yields 0.30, 4.72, 3.49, 4.45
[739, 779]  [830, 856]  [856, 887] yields -0.04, 4.29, 4.65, 4.54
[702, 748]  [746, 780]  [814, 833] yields 0.15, 4.73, 4.15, 4.81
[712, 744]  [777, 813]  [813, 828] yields 0.41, 4.72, 3.23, 4.73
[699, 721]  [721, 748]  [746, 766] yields -0.02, 4.69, 4.76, 4.64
